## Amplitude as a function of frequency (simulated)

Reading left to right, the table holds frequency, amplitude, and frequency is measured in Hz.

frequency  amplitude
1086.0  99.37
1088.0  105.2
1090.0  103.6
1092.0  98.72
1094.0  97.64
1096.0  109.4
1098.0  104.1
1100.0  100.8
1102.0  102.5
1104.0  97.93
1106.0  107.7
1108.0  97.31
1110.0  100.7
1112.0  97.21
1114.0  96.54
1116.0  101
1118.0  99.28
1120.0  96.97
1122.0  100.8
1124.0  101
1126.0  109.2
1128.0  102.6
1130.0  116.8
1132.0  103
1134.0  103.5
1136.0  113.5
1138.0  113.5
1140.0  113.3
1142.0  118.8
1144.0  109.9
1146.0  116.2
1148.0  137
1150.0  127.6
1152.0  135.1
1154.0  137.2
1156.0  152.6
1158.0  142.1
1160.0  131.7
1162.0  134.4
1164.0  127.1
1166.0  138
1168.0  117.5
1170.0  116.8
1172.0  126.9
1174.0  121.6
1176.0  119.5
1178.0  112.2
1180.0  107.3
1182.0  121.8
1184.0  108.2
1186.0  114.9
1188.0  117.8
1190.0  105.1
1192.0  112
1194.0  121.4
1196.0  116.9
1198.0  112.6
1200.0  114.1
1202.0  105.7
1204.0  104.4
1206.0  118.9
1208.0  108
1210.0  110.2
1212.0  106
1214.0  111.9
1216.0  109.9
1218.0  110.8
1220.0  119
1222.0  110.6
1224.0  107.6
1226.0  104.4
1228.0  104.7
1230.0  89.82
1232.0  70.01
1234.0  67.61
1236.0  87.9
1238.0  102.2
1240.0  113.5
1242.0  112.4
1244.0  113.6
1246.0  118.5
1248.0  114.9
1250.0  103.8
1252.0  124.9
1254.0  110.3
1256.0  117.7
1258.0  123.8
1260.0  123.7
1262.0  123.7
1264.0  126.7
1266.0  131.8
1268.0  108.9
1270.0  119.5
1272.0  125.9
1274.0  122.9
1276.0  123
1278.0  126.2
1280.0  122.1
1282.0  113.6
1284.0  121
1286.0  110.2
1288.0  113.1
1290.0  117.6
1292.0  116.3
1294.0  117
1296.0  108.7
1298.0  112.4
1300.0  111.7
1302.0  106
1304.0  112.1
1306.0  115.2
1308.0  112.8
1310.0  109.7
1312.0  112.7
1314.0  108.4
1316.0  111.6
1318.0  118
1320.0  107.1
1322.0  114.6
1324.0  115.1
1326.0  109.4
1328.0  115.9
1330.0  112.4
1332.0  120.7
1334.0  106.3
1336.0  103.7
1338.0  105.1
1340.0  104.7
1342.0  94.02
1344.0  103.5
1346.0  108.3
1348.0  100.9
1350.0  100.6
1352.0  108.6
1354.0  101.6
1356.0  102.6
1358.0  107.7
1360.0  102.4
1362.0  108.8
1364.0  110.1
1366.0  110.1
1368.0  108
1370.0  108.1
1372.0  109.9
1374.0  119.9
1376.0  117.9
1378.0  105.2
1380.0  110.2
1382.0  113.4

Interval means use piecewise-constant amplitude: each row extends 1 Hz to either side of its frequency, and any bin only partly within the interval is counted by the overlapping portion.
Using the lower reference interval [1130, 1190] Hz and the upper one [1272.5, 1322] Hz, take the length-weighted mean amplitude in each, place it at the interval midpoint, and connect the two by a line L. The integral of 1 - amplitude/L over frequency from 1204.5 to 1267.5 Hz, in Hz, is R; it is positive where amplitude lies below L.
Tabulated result 4.4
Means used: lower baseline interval 122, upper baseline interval 115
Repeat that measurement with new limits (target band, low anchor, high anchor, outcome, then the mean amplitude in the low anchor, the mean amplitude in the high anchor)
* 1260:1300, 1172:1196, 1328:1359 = -3.4 Hz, 115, 106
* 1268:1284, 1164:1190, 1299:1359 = -1.3 Hz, 118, 109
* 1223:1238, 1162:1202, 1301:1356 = 3.1 Hz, 118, 109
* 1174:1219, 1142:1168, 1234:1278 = 4.5 Hz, 131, 116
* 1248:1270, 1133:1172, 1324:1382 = -0.6 Hz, 126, 108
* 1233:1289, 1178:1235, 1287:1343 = -2.9 Hz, 108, 111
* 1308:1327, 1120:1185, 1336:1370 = -0.8 Hz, 120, 105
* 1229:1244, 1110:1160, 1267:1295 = 3.1 Hz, 114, 118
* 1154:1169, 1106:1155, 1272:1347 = -3.3 Hz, 110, 113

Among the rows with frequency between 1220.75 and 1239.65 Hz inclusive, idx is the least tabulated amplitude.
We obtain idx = 67.61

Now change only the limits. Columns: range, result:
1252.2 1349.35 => 94.02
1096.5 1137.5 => 96.54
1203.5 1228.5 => 104.4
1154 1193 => 105.1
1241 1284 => 103.8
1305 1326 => 107.1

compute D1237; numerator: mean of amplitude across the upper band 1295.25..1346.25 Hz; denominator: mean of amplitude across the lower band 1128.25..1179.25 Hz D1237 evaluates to 0.9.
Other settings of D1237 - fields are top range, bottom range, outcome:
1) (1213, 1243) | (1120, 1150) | 0.91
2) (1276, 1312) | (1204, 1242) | 1.11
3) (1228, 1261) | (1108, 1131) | 1.04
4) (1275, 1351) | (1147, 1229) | 0.94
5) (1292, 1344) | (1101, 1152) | 1.02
